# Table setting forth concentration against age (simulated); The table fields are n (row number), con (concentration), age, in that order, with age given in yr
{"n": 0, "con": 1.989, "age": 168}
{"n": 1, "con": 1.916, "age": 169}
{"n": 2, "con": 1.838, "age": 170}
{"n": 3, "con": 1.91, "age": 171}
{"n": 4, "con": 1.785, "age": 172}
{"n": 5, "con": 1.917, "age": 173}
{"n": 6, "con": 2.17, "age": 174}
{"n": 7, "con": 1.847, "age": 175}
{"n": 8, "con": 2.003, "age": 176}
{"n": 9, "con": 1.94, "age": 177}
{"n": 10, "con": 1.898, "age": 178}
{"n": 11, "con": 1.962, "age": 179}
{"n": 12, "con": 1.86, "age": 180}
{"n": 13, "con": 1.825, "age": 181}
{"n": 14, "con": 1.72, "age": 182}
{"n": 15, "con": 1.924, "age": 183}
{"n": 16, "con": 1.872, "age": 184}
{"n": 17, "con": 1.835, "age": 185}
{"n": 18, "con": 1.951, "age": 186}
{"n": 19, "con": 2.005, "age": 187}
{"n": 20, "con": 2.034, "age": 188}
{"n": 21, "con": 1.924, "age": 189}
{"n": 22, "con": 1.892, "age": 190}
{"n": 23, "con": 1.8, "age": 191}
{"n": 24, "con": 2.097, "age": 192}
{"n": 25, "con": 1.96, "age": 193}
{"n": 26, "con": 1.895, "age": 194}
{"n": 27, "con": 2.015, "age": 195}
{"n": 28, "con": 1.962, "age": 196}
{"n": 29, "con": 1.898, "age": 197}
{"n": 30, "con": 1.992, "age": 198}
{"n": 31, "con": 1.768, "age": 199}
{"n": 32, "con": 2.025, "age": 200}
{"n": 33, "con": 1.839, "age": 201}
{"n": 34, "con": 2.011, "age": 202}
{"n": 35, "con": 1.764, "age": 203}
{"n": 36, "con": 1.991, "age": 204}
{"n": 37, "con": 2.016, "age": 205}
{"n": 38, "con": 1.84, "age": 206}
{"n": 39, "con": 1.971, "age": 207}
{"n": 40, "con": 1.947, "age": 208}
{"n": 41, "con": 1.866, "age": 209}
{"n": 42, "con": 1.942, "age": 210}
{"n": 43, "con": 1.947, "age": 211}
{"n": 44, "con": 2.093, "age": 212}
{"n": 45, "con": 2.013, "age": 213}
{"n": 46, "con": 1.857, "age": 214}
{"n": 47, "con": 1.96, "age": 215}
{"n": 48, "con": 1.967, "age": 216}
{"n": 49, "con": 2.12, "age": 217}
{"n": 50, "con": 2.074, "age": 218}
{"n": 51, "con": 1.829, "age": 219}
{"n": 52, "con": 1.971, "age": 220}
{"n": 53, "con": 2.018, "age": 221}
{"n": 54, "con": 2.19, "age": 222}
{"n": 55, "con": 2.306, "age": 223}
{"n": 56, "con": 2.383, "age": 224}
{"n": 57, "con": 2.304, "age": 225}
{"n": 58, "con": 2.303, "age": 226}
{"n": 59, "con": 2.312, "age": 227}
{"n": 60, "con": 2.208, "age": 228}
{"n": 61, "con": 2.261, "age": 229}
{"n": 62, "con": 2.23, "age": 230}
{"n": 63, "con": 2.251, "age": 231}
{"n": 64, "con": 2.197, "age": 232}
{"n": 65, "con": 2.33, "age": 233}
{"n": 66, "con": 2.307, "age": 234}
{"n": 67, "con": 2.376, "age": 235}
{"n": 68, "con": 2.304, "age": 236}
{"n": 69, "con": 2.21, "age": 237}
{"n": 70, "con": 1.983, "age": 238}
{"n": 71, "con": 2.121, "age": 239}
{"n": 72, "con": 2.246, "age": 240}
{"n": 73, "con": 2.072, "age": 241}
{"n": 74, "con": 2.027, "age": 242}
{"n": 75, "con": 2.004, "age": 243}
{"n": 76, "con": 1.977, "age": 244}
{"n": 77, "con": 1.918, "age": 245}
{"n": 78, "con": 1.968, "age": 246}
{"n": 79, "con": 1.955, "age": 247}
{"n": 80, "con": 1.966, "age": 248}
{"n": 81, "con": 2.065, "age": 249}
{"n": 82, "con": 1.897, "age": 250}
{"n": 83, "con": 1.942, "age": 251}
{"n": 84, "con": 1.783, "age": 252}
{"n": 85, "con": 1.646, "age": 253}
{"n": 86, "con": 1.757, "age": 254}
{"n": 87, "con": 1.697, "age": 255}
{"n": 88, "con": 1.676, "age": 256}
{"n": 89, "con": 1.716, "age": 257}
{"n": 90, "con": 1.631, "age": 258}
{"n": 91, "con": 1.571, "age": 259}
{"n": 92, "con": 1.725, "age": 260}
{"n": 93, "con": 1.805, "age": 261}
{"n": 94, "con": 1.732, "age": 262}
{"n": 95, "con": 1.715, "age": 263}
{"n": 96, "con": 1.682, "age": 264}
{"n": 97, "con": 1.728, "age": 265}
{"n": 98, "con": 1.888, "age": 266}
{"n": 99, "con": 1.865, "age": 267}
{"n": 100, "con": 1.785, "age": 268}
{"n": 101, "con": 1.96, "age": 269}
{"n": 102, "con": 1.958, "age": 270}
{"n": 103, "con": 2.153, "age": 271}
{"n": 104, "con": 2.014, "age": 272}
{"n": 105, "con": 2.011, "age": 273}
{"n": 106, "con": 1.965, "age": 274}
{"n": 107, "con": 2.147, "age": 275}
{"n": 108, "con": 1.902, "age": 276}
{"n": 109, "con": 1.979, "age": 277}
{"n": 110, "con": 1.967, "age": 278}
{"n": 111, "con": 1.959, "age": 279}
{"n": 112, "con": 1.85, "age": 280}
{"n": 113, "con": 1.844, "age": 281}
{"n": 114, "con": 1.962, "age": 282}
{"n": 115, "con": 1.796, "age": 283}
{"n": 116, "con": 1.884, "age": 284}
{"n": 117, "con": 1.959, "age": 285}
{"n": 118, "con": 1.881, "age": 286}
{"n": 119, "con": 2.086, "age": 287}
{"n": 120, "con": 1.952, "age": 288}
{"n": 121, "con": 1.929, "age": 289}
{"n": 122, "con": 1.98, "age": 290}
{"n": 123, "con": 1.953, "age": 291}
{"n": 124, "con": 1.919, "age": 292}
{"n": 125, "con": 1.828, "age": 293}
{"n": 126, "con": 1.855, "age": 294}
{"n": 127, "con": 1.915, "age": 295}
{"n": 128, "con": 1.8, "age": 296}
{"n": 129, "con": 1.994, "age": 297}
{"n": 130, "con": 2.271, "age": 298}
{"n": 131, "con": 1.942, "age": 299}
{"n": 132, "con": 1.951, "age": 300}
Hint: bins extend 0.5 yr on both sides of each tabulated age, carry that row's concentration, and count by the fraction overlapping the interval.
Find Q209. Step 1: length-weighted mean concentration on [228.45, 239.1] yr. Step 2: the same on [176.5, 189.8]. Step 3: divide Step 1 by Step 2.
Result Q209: 1.2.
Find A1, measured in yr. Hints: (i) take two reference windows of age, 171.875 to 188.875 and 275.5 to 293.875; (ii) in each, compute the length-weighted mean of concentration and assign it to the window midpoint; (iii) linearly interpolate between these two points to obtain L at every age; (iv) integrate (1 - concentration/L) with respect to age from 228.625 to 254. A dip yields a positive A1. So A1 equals -2.03 yr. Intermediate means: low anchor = 1.92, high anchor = 1.92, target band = 2.07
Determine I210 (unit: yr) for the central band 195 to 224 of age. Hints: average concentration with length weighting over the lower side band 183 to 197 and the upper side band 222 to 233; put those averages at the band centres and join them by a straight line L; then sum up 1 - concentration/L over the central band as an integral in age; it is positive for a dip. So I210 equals 1.8 yr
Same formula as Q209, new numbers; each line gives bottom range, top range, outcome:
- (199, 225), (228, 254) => 1.04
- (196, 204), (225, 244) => 1.15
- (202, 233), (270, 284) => 0.95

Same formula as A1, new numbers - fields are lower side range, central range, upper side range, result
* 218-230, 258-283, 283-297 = 1.5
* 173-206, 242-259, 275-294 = 0.7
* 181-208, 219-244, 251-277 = -4.3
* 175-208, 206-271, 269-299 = -1.8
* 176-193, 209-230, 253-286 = -2.4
